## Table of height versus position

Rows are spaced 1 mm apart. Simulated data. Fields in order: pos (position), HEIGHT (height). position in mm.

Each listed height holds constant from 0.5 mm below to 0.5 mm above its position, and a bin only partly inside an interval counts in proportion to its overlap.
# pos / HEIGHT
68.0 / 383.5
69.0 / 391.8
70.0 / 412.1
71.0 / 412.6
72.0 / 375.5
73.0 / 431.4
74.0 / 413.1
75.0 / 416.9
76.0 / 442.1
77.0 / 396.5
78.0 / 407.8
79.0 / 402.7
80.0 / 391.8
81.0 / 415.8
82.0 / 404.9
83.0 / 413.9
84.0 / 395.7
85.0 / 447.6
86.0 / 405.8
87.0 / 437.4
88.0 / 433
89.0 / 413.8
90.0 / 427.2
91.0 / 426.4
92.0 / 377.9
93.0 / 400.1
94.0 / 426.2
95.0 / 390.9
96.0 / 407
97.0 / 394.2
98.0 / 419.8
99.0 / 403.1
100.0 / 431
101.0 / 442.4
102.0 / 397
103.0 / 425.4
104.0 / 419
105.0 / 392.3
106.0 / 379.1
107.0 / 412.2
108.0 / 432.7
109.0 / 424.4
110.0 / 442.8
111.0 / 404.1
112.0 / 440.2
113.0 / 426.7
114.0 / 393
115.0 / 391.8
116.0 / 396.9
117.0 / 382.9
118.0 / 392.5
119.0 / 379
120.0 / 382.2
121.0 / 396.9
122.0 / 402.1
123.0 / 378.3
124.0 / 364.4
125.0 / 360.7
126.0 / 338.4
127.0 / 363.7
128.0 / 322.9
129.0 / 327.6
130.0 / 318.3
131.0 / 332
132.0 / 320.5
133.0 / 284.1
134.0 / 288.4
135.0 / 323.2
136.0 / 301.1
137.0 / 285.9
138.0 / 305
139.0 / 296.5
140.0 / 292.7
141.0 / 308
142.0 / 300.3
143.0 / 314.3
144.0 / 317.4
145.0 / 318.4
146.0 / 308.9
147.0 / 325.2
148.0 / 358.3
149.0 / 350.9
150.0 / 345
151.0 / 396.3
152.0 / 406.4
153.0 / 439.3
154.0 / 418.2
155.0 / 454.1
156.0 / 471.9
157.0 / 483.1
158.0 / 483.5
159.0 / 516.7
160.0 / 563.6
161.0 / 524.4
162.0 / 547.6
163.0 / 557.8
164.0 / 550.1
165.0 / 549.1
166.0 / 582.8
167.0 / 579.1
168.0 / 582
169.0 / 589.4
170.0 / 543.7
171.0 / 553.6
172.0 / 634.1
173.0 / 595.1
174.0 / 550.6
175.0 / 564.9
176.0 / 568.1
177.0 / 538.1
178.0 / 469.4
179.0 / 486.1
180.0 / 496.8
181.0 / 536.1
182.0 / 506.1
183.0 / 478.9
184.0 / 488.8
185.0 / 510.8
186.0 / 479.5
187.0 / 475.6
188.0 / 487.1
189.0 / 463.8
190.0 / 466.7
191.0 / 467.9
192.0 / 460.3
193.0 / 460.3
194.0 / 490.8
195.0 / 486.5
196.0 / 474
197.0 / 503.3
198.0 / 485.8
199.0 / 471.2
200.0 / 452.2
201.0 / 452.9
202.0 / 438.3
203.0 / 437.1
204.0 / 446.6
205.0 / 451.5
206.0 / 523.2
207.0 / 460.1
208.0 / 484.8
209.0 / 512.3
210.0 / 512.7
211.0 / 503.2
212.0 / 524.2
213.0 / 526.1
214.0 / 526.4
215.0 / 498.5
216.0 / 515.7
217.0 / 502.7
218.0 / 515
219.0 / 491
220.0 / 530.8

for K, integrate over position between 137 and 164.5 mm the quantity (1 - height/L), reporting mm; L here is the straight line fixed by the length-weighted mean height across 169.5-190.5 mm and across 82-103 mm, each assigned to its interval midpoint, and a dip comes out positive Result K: 4.7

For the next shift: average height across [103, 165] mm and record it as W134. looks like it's 388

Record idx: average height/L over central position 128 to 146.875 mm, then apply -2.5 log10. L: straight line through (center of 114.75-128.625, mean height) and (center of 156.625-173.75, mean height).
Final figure 0.38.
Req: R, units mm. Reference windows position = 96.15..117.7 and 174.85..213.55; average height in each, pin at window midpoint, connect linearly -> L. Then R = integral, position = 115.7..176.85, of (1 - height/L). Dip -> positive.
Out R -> 4.1 mm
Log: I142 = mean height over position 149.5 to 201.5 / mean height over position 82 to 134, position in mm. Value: 1.3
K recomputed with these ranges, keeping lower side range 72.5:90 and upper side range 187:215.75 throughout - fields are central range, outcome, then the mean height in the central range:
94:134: 4.30 mm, 387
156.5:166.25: -1.59 mm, 535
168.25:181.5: -2.33 mm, 549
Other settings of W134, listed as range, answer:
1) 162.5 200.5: 517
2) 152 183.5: 528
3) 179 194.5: 485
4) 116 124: 387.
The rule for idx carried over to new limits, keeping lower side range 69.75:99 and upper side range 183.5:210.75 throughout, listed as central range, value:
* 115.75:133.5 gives 0.212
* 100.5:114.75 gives 0.023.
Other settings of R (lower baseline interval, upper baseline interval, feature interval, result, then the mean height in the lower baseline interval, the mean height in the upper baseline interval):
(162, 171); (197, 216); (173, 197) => 1.4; 565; 485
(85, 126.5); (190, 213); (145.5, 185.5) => -4.1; 405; 478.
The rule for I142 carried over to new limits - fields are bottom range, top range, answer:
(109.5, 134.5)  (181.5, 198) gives 1.30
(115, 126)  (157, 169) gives 1.43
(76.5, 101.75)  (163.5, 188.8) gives 1.30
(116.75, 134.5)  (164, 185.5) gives 1.55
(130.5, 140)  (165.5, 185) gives 1.79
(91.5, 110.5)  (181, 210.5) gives 1.16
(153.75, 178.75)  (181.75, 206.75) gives 0.88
